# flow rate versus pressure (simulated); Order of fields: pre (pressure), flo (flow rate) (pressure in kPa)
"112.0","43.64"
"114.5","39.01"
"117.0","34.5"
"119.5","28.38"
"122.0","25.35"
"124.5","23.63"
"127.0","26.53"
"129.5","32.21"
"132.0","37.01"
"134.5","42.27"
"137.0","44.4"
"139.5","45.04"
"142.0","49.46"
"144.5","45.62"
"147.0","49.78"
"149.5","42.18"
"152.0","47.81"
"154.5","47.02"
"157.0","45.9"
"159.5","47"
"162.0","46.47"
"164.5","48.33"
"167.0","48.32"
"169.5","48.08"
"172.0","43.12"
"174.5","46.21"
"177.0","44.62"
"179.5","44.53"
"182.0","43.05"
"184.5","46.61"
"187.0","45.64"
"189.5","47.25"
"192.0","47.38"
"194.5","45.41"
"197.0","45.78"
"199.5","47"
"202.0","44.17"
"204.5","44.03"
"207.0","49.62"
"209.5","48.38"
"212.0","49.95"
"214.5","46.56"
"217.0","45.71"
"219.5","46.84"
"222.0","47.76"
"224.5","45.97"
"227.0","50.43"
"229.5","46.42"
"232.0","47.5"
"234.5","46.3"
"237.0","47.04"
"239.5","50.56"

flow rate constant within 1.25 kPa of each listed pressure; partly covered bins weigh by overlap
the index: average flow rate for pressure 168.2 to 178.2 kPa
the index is 45.5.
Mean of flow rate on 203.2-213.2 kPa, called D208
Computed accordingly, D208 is 48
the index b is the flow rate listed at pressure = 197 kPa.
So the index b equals 45.78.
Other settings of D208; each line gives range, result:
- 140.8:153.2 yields 47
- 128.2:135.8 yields 37.1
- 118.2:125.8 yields 25.8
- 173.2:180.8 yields 45.1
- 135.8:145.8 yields 46.2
